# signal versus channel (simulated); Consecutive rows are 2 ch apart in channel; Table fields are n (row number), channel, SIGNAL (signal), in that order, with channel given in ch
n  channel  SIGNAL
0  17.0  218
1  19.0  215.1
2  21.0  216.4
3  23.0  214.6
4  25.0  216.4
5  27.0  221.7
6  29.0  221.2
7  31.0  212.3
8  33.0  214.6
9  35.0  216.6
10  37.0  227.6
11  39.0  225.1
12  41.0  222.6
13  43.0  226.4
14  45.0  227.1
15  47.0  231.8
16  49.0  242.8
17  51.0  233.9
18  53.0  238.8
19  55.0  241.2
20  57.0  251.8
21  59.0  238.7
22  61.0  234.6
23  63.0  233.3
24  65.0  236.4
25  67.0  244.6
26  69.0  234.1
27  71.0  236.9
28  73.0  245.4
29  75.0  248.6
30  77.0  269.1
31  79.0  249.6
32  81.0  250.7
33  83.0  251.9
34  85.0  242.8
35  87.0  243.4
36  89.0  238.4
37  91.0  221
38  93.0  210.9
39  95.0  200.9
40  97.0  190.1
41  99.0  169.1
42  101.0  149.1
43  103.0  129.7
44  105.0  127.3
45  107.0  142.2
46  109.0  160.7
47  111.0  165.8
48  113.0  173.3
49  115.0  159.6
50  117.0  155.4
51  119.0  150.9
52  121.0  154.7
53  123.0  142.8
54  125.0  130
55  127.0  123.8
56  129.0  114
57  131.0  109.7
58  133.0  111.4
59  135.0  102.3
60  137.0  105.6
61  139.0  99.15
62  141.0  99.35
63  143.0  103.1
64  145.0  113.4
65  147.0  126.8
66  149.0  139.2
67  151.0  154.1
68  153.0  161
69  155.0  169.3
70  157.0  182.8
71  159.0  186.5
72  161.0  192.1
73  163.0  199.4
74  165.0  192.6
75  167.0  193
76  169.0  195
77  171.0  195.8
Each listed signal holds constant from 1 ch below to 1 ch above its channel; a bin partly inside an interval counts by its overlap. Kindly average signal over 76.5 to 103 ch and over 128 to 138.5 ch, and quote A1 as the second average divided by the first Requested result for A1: 0.50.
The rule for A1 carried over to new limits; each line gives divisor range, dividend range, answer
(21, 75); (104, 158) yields 0.59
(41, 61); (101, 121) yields 0.64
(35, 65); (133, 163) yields 0.60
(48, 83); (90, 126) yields 0.67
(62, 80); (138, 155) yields 0.52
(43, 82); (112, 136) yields 0.56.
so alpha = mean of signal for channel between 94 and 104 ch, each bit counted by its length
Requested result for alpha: 168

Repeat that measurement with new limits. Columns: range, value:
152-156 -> 165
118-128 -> 140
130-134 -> 111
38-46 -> 225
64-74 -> 239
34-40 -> 223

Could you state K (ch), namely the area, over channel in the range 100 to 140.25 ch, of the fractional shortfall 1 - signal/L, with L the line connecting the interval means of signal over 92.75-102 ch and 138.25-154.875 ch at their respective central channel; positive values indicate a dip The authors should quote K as 5.6 ch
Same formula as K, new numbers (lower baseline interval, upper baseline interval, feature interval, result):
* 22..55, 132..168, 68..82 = -3.4 ch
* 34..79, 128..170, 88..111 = 2.3 ch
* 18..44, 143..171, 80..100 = -2.7 ch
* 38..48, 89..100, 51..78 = -3.3 ch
